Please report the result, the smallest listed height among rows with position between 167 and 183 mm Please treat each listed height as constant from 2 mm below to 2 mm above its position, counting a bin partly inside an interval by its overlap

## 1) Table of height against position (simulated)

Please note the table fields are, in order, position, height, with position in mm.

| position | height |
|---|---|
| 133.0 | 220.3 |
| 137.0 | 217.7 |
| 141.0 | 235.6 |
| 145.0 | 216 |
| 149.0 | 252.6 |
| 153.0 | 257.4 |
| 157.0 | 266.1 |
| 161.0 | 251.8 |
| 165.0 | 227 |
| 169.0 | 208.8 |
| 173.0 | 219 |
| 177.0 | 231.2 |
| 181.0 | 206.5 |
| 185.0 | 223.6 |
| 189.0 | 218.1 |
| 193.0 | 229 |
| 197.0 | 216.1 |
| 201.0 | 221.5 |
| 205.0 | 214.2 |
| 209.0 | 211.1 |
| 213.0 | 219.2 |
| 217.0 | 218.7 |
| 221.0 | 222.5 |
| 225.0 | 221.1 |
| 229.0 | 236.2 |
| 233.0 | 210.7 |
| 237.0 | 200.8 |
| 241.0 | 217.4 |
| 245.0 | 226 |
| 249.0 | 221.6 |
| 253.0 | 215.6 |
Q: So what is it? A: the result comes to 206.5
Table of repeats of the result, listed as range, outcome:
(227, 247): 200.8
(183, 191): 218.1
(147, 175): 208.8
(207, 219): 211.1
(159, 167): 227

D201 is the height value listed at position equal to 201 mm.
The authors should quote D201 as 221.5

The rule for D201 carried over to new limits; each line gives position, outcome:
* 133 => 220.3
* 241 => 217.4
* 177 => 231.2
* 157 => 266.1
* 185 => 223.6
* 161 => 251.8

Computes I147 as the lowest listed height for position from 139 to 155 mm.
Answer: 216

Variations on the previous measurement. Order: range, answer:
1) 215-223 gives 218.7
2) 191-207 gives 214.2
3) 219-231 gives 221.1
